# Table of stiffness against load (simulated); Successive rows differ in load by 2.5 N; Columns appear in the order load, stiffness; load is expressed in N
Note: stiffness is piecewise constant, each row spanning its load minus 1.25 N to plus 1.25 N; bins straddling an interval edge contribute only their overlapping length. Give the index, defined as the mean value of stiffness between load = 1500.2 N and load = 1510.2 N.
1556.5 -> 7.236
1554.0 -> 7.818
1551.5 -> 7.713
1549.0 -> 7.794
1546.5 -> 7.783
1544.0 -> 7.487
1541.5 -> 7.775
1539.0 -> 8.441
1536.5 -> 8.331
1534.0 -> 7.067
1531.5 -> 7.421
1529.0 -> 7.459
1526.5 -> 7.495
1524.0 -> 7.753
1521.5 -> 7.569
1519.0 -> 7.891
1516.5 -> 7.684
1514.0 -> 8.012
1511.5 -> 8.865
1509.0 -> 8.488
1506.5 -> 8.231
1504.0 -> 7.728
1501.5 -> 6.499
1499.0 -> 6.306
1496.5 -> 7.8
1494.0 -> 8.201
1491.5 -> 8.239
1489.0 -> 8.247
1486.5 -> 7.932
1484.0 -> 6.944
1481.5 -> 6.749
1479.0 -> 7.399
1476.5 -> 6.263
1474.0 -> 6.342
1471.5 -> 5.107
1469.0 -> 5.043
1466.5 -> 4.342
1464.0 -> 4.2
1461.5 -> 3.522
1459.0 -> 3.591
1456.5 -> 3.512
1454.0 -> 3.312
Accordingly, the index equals 7.73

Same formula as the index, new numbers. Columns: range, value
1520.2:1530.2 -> 7.57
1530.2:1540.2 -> 7.81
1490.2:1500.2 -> 7.65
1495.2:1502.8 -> 6.88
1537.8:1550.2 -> 7.85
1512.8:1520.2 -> 7.86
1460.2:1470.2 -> 4.27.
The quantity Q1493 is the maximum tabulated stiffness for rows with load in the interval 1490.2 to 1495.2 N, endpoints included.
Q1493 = 8.239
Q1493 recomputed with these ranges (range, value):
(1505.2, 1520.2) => 8.865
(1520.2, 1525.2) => 7.753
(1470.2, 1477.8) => 6.342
